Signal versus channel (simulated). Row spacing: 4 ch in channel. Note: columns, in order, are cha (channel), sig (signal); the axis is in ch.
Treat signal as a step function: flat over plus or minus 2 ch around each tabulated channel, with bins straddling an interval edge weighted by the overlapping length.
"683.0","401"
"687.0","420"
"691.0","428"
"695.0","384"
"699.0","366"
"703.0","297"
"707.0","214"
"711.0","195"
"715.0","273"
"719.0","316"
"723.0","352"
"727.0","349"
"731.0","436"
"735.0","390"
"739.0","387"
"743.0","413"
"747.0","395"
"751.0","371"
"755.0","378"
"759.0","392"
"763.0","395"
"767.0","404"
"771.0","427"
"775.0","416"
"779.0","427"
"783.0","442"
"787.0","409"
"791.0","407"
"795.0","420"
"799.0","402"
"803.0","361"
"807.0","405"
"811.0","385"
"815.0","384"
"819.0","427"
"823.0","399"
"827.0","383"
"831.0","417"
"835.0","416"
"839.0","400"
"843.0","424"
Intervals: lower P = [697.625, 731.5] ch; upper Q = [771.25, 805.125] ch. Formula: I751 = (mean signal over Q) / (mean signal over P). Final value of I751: 1.35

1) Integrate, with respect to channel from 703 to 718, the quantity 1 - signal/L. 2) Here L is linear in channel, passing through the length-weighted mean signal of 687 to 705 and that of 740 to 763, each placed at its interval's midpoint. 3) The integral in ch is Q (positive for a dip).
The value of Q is 5.4 ch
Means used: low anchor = 374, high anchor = 390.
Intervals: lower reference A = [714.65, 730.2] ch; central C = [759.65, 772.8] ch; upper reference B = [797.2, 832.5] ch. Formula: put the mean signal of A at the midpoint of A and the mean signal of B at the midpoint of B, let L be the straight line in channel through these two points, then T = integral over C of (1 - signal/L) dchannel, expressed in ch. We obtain -1.5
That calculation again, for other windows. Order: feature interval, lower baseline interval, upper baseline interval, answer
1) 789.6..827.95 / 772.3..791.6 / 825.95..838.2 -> 1.48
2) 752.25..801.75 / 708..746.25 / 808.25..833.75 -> -4.64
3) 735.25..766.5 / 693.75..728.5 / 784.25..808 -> -3.77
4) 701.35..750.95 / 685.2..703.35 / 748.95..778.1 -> 7.06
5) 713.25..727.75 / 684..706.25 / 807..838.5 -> 2.15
